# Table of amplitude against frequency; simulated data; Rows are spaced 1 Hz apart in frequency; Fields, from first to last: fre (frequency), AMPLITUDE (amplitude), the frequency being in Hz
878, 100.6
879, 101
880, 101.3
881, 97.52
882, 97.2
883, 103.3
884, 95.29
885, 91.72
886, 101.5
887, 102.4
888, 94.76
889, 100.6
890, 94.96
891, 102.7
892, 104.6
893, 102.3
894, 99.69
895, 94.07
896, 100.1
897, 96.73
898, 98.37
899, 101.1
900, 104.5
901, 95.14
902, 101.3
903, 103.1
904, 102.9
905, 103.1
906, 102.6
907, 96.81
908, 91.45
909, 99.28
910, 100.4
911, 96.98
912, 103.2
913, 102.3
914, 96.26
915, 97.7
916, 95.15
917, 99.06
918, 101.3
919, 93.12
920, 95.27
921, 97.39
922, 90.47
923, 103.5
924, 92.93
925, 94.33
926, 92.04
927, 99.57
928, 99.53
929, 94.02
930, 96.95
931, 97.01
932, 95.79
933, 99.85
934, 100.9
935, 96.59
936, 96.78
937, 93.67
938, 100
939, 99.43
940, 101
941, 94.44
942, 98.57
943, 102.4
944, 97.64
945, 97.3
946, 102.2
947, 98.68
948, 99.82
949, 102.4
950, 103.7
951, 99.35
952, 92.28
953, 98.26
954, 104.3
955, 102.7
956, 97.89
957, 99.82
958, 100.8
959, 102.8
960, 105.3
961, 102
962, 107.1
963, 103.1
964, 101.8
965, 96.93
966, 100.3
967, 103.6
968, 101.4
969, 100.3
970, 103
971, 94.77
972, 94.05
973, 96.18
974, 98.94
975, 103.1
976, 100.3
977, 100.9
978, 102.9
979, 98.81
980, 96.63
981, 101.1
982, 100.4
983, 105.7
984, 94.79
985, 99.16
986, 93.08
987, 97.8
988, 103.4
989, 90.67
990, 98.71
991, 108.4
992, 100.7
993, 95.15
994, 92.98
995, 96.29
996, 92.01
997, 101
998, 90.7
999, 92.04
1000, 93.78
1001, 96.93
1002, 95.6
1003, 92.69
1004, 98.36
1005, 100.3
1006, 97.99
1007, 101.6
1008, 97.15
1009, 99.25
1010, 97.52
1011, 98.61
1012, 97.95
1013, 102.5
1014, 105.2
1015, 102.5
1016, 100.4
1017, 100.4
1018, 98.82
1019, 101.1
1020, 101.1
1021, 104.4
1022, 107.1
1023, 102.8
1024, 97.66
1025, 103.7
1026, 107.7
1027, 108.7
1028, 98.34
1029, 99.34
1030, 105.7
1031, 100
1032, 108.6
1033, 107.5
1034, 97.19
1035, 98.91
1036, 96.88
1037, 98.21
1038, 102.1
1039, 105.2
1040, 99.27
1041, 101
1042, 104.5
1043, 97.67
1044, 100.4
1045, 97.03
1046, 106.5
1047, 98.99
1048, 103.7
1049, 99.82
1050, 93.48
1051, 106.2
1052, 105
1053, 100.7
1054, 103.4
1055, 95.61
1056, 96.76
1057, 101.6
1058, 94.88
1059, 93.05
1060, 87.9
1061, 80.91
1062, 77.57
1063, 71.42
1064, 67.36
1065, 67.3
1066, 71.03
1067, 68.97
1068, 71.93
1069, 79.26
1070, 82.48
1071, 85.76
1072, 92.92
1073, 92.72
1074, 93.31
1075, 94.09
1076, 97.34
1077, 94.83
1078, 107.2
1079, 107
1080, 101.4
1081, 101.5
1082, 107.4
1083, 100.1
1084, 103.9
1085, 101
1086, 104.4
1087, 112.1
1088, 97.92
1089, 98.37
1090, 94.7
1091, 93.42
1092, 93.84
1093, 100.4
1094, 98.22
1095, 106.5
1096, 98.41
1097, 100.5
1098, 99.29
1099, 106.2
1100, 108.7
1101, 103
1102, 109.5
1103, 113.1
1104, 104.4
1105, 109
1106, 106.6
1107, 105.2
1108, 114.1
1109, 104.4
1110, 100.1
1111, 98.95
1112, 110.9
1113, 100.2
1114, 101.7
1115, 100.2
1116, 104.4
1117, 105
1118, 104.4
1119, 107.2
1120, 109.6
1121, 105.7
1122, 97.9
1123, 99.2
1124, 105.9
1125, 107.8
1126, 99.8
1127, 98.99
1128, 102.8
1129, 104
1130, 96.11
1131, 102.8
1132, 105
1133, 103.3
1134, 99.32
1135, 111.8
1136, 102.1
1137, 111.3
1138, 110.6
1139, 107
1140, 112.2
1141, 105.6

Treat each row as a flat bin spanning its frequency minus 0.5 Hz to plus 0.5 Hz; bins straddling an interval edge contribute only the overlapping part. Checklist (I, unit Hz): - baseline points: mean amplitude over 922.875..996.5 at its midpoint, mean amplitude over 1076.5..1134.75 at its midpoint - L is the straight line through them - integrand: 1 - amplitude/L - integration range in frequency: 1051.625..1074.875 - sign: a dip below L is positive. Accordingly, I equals 3.59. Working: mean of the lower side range 99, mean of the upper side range 103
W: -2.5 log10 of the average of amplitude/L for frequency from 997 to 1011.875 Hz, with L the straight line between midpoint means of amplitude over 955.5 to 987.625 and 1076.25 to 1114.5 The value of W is 0.05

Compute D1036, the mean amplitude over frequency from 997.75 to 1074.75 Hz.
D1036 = 96.2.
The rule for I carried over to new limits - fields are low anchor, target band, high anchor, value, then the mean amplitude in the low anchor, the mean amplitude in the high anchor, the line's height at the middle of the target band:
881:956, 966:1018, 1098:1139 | 1.16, 98.6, 105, 101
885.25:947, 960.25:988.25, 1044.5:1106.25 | -0.70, 98.5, 96.1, 97.6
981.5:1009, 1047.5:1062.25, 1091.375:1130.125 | 0.62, 97.3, 104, 101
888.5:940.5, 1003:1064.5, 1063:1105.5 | -1.41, 98.4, 95.9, 96.7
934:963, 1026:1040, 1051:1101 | -0.86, 100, 94.3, 96.2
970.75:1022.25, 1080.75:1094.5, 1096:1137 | 0.32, 98.7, 104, 103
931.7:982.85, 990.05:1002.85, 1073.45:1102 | 0.51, 99.9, 101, 100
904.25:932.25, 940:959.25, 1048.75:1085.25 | -0.70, 97.5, 91.7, 96.3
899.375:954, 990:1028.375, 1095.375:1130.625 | 0.56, 98.4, 104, 101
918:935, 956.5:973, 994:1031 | -0.51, 96.6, 99.6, 97.9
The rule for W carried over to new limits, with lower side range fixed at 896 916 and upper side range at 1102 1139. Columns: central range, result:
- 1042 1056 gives 0.02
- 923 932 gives 0.04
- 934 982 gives 0.01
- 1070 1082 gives 0.07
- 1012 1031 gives 0.00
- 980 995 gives 0.03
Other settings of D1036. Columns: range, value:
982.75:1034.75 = 99.6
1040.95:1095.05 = 94.5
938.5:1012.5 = 99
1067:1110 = 99.6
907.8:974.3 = 98.8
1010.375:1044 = 102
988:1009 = 96.9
